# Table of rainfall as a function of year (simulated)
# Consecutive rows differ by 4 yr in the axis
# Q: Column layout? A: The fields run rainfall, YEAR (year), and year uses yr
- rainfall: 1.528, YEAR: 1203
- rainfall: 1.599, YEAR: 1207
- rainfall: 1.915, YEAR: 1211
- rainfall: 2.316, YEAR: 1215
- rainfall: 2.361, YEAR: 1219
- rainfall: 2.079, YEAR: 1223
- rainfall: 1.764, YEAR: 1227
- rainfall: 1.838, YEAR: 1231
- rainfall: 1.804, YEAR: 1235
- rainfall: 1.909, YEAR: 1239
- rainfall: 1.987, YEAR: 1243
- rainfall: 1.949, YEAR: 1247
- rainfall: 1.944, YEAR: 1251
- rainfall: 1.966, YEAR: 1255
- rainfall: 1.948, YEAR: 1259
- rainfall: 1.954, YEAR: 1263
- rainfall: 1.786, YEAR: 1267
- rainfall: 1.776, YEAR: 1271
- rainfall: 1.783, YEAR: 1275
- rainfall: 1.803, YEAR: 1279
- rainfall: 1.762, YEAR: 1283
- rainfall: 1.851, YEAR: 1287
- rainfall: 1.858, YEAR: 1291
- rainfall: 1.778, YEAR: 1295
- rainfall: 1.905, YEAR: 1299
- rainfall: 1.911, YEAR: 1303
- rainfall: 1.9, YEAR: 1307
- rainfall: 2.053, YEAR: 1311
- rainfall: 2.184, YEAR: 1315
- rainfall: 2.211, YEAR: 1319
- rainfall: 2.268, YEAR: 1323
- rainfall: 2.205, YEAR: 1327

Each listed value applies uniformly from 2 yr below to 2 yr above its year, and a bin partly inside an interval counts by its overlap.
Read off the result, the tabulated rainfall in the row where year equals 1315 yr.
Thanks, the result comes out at 2.184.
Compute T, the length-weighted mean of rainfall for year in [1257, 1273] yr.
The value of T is 1.87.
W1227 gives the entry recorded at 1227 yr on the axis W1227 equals 1.764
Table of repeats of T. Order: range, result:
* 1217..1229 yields 2.07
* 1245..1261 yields 1.95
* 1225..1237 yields 1.8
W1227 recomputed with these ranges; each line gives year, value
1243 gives 1.987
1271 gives 1.776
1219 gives 2.361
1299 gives 1.905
